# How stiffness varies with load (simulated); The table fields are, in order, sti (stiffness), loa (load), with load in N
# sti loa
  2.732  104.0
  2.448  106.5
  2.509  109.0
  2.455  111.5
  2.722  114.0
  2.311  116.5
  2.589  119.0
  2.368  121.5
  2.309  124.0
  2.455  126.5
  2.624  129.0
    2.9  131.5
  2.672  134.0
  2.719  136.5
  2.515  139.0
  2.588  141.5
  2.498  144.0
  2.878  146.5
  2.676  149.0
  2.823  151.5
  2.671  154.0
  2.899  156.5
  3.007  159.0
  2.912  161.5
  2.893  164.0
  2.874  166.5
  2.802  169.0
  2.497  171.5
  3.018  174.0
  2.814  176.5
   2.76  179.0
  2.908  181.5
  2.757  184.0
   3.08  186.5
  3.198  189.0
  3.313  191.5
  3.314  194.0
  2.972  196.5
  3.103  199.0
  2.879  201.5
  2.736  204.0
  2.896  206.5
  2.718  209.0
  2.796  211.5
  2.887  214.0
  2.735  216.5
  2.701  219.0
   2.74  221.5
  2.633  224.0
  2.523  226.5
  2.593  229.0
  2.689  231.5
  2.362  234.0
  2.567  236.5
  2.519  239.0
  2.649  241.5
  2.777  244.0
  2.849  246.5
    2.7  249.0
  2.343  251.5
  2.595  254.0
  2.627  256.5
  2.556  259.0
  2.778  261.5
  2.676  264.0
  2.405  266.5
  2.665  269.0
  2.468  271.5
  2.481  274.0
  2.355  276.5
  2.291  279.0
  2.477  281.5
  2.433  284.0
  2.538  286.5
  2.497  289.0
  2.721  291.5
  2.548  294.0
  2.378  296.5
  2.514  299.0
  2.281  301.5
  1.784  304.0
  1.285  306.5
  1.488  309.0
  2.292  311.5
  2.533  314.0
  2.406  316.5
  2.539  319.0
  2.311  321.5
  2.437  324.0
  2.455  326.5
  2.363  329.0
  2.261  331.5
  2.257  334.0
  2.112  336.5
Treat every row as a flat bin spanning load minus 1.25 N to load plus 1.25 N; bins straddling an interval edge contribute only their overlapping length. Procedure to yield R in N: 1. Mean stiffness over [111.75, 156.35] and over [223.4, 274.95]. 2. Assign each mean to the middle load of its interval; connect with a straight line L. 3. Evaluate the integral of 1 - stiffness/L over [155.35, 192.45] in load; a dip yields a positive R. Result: -4.38 N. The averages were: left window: 2.61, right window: 2.59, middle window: 2.91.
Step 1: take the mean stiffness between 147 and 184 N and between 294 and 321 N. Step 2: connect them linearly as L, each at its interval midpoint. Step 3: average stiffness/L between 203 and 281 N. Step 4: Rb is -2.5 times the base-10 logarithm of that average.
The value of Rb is -0.06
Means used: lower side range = 2.82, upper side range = 2.17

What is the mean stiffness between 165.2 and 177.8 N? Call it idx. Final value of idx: 2.8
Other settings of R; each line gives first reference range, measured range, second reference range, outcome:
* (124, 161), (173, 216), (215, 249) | -4.5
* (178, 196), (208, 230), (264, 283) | 1.0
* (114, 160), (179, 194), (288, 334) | -3.0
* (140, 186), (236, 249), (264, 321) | -0.8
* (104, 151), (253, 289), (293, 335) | -3.2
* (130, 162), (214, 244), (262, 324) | -1.2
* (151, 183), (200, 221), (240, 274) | -0.5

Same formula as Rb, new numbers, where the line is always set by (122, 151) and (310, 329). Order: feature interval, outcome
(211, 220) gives -0.103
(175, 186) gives -0.106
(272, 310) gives 0.075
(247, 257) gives -0.041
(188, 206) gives -0.199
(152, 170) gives -0.109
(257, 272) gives -0.055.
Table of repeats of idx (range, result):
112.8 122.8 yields 2.5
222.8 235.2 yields 2.56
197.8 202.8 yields 2.99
